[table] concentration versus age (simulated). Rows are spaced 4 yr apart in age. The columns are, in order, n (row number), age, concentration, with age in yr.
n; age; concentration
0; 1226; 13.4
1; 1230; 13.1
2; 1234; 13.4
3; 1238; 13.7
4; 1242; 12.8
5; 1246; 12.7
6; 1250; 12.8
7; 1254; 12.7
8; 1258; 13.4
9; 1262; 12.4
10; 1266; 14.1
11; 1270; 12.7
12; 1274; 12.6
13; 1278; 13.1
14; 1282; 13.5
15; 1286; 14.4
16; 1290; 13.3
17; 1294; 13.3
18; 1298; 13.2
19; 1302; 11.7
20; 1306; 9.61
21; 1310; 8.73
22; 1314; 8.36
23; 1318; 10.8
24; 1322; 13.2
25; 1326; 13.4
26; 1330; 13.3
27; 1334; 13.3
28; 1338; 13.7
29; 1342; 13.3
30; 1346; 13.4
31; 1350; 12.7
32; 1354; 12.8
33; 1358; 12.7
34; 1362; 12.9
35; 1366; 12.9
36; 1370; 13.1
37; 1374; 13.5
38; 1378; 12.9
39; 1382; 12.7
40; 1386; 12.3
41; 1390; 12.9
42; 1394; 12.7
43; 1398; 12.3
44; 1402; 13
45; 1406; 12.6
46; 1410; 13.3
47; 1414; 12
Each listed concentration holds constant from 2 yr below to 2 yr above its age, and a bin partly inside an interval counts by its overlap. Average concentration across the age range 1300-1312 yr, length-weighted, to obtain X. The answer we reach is 10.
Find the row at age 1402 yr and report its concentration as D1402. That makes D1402 13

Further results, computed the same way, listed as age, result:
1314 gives 8.36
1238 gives 13.7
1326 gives 13.4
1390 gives 12.9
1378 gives 12.9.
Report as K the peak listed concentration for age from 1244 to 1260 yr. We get 13.4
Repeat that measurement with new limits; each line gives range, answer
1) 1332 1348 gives 13.7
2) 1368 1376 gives 13.5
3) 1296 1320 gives 13.2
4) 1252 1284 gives 14.1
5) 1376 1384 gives 12.9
